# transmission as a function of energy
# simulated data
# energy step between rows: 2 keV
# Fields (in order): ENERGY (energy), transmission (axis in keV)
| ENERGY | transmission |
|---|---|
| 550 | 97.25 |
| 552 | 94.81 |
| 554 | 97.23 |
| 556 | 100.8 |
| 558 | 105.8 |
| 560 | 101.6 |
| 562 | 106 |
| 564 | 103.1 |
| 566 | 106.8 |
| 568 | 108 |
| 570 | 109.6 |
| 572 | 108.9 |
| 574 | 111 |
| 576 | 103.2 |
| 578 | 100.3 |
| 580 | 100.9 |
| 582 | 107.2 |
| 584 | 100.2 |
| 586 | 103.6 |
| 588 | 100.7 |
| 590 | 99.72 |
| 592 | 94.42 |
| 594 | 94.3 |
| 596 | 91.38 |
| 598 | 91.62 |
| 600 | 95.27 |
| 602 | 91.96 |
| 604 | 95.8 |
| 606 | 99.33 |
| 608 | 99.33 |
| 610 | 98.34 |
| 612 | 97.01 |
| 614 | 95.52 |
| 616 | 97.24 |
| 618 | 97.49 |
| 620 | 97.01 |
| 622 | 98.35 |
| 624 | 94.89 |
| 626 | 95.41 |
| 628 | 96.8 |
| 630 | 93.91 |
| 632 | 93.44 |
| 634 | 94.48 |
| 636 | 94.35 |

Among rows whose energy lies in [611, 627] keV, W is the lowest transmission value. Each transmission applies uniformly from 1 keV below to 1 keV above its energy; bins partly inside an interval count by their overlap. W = 94.89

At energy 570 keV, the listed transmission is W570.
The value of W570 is 109.6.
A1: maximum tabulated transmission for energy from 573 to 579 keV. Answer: 111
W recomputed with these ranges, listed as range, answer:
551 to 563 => 94.81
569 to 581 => 100.3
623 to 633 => 93.44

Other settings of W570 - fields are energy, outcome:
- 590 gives 99.72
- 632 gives 93.44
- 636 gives 94.35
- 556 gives 100.8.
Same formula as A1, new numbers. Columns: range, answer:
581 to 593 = 107.2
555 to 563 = 106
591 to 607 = 99.33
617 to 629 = 98.35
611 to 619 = 97.49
